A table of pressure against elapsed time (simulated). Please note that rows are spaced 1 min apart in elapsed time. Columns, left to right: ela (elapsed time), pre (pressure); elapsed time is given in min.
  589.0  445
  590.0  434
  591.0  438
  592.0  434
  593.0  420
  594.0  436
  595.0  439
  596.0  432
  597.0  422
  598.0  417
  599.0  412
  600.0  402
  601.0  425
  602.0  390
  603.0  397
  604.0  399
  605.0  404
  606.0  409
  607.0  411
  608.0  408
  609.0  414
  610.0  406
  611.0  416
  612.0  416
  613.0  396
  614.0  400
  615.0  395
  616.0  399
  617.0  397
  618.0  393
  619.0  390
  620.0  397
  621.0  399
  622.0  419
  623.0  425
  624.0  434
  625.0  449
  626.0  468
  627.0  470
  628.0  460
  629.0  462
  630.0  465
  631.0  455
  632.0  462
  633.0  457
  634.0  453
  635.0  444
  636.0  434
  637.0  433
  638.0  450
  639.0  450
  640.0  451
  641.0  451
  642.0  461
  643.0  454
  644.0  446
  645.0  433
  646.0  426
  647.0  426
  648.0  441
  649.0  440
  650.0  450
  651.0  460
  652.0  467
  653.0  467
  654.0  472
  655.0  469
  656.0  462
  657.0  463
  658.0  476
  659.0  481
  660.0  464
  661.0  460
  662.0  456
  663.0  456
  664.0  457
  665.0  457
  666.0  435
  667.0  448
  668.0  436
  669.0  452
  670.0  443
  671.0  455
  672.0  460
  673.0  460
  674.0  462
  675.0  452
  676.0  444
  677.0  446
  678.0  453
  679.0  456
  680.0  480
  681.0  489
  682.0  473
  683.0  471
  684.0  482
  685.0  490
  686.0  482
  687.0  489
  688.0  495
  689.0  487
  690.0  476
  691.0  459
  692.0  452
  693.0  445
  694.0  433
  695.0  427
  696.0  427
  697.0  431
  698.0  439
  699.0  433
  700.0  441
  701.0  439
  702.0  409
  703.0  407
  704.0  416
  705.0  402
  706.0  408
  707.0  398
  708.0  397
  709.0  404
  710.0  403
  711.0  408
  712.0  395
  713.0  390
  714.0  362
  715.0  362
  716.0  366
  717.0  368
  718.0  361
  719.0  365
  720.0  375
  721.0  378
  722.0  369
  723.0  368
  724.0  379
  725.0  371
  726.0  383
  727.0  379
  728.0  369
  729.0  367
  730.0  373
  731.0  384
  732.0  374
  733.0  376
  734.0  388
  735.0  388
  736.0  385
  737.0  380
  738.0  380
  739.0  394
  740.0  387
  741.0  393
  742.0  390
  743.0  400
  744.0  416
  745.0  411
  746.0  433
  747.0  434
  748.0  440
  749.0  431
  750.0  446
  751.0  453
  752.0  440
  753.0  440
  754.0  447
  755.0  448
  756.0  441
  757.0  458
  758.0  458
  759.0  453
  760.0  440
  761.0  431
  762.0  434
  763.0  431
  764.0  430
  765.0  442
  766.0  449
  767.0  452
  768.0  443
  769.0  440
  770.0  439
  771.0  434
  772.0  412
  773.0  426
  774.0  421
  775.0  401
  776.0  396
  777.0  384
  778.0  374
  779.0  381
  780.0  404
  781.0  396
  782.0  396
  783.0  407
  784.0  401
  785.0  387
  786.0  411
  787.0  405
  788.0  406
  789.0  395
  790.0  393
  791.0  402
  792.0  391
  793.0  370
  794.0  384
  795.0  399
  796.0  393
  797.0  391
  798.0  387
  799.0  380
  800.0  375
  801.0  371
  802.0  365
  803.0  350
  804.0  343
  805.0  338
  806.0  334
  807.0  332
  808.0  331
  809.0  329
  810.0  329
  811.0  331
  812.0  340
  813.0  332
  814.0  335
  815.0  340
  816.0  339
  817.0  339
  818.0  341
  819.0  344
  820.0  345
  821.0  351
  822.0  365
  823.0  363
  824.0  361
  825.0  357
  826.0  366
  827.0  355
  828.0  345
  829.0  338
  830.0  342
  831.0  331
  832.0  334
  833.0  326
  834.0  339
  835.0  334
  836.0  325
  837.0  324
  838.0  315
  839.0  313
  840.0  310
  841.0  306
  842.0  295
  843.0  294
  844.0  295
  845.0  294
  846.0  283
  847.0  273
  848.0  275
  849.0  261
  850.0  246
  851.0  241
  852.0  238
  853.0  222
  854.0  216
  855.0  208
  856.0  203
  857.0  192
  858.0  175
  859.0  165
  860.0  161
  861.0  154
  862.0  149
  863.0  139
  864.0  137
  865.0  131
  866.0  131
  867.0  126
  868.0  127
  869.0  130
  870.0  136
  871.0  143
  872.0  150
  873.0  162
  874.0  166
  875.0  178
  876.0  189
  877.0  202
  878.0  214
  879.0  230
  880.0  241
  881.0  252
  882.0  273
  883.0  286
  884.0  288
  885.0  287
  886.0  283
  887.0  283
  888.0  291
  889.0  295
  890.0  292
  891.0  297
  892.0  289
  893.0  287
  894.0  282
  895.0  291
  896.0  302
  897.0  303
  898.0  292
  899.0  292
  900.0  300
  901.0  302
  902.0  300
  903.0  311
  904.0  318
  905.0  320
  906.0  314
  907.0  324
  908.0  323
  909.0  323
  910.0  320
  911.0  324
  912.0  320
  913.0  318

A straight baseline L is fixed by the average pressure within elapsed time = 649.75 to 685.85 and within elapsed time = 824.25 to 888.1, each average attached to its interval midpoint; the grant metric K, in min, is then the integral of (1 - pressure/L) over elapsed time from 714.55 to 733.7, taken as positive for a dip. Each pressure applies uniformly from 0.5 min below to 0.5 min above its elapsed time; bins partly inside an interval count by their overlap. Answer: 1.2 min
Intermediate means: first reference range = 462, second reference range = 245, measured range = 372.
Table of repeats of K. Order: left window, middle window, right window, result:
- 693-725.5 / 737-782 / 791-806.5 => -4.61 min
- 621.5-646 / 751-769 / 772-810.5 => -2.22 min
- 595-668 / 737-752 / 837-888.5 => -3.79 min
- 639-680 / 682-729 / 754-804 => 2.38 min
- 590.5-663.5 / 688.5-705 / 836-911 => -2.41 min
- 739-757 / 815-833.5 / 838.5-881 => -4.66 min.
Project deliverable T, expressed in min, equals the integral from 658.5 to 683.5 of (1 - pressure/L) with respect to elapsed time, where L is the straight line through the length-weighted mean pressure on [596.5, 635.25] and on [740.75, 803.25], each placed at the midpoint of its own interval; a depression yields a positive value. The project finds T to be -2.3 min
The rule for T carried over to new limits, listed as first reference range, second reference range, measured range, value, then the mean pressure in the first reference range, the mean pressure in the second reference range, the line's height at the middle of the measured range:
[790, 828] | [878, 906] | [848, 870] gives 9.49 min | 357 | 288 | 315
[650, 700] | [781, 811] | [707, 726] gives 2.26 min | 459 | 375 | 431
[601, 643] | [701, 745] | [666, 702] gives -4.88 min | 427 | 386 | 402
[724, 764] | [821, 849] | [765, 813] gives -2.48 min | 411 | 324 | 368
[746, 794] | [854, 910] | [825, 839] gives -0.77 min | 421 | 236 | 319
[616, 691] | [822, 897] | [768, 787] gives -4.20 min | 453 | 254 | 333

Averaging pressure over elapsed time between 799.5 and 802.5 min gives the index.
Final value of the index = 370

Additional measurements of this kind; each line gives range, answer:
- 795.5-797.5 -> 392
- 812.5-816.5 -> 336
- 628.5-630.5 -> 464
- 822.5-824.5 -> 362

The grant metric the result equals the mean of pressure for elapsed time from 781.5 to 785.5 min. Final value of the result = 398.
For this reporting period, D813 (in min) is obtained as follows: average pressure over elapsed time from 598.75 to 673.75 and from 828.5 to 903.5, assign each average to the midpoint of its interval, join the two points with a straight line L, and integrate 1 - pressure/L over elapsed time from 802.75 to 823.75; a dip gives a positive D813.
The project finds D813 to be -3.5 min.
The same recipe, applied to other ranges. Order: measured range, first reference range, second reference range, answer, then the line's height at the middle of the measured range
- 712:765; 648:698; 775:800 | 2.27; 421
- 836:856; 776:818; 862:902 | 1.18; 290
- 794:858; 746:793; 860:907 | 2.01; 330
